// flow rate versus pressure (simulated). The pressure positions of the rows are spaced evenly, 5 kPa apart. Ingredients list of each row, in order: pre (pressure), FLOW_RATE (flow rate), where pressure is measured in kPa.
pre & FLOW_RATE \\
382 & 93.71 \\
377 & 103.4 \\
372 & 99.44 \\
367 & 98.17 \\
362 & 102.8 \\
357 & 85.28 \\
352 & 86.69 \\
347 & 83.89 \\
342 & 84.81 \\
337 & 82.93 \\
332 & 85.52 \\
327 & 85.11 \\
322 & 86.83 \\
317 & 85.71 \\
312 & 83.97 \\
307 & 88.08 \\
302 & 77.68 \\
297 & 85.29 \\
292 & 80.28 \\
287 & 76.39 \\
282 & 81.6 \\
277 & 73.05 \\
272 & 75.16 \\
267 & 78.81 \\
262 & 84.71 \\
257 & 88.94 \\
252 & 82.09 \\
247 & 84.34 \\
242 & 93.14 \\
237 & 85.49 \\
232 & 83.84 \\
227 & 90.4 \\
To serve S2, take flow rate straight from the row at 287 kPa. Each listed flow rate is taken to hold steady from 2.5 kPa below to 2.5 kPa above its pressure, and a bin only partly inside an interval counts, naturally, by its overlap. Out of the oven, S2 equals 76.39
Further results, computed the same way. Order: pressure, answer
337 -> 82.93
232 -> 83.84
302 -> 77.68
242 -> 93.14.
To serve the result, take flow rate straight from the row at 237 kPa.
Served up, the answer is 85.49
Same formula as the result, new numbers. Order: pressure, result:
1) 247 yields 84.34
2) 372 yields 99.44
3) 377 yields 103.4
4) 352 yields 86.69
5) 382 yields 93.71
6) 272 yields 75.16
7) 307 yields 88.08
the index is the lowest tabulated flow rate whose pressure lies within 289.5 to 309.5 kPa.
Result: 77.68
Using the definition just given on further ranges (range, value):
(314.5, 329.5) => 85.11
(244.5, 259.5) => 82.09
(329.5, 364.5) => 82.93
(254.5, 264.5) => 84.71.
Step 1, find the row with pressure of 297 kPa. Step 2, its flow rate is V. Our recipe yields 85.29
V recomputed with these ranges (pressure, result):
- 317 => 85.71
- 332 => 85.52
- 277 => 73.05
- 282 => 81.6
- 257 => 88.94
